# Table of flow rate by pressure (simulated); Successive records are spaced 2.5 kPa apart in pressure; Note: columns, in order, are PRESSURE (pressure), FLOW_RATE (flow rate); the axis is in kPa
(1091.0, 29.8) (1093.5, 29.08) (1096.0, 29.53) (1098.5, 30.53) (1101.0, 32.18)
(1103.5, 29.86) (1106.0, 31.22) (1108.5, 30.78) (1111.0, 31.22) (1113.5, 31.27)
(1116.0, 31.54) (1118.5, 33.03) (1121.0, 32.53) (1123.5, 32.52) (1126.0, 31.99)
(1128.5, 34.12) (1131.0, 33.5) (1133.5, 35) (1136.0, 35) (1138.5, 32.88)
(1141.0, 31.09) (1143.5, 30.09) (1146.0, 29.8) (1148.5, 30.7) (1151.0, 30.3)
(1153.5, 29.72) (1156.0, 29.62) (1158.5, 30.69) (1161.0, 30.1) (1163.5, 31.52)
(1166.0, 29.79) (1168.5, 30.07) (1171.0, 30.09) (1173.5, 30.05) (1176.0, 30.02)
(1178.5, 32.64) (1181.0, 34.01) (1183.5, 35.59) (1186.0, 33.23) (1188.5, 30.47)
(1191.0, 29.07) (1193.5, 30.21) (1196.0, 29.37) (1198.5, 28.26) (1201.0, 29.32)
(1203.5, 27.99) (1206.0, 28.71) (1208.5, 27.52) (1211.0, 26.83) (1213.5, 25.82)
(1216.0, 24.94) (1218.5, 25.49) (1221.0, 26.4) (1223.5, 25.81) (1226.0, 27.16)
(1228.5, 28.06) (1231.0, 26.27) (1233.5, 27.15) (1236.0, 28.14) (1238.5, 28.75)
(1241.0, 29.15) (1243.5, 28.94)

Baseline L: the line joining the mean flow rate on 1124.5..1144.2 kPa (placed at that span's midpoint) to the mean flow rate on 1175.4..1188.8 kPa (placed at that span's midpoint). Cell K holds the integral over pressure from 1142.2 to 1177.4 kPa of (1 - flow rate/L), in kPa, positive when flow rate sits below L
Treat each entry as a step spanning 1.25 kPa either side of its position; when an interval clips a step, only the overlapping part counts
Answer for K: 3.0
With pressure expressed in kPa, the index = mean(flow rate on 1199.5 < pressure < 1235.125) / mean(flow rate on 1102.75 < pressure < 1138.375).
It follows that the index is 0.8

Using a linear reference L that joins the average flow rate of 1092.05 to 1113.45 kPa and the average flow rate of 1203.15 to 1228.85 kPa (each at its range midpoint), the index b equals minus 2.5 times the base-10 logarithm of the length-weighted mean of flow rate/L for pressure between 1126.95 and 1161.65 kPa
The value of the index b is -0.09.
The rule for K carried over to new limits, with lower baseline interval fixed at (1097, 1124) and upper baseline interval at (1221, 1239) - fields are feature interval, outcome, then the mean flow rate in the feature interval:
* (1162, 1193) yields -2.42 kPa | 31.3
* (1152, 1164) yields -0.19 kPa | 30.3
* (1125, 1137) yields -1.25 kPa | 33.9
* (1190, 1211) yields -0.31 kPa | 28.7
